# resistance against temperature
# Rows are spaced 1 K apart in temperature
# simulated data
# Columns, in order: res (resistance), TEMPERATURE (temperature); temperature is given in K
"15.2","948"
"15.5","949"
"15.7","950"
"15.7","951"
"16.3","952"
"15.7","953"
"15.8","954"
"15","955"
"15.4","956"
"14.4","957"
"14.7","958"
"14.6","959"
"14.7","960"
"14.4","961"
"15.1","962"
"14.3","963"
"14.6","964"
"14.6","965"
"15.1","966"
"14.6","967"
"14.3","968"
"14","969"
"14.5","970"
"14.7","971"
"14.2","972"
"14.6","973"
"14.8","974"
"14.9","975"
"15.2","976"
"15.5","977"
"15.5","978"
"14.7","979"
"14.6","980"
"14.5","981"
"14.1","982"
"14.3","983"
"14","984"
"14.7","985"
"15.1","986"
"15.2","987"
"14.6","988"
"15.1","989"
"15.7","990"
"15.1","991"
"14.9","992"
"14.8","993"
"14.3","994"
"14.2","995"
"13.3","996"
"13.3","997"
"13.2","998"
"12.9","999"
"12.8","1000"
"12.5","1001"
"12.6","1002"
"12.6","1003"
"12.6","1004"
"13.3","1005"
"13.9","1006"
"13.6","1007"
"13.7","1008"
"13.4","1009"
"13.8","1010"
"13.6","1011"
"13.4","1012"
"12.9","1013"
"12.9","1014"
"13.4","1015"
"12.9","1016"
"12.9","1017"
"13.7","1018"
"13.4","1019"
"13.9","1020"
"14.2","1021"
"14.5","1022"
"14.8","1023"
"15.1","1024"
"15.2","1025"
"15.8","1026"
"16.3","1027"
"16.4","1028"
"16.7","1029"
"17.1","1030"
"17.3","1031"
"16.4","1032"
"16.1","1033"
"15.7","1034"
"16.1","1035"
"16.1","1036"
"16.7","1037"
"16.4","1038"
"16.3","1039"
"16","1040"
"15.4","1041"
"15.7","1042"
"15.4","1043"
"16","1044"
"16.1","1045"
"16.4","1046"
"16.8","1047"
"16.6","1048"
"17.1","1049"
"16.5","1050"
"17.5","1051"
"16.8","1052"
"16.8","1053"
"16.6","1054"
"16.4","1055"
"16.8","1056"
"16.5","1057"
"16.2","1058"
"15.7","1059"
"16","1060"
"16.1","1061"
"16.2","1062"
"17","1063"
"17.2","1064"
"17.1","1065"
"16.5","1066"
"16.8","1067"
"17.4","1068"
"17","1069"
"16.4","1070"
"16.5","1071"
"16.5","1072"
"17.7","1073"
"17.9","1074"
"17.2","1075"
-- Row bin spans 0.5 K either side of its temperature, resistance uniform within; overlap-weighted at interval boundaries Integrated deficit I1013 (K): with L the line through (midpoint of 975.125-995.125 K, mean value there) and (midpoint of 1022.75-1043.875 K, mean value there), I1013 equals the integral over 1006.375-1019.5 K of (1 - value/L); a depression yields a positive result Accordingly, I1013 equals 1.8 K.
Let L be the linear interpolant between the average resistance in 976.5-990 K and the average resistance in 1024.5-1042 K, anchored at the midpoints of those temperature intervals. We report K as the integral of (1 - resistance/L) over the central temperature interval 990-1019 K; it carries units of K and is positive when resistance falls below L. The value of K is 3.6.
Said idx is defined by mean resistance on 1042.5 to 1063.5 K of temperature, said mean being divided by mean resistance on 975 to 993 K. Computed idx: 1.1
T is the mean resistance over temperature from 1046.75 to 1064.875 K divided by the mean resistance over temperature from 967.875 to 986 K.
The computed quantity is 1.13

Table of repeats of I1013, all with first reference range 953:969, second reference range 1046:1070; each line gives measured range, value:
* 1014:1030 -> 1.3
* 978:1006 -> 2.4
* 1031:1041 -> 0.0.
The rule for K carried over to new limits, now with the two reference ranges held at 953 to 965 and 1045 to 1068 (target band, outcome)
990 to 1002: 1.34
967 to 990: 0.75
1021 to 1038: 0.17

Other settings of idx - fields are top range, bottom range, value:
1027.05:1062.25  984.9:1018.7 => 1.19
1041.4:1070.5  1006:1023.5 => 1.22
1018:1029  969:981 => 1.01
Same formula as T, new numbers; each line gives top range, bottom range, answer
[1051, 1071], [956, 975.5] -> 1.14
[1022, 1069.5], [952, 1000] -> 1.12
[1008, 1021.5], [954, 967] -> 0.91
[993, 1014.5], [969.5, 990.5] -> 0.90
